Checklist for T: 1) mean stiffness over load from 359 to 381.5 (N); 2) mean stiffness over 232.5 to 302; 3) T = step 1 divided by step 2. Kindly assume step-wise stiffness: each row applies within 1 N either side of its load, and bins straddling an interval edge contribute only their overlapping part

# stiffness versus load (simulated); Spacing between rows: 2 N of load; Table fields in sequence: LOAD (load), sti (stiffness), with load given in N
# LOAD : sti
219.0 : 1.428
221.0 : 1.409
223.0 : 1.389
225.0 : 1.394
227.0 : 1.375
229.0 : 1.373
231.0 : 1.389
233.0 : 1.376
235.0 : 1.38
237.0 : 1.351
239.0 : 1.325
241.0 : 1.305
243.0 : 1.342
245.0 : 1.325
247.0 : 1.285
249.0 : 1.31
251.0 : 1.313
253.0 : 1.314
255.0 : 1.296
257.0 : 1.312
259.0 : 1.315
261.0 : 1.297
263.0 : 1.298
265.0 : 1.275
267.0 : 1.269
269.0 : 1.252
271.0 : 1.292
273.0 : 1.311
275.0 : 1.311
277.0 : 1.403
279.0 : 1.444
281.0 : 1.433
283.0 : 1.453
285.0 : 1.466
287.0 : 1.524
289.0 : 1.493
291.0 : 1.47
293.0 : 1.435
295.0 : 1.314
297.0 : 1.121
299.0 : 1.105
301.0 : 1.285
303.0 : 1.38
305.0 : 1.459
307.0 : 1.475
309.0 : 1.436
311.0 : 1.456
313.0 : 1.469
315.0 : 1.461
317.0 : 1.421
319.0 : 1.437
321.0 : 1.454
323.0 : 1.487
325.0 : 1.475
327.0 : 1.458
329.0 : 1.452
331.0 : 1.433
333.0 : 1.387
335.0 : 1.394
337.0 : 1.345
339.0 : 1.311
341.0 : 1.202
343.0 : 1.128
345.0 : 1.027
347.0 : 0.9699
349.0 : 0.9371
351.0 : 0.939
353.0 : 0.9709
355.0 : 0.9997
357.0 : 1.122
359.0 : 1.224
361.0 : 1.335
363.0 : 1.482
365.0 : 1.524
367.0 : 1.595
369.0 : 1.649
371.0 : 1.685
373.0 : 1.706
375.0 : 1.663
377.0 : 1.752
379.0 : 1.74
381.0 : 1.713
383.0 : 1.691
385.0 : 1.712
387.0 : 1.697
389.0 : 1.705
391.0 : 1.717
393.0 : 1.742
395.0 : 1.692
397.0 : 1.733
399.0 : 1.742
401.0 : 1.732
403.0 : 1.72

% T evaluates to 1.20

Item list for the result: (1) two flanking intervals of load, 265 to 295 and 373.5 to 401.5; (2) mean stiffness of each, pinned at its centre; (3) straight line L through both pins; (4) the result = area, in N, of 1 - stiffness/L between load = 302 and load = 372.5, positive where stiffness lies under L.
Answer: 9.7 N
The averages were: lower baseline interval 1.39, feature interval 1.34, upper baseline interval 1.72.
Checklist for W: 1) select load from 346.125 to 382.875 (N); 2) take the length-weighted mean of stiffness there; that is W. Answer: 1.4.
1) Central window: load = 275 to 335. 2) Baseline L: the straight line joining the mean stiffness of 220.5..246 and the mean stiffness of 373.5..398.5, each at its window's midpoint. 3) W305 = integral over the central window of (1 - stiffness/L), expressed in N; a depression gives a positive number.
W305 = 4.4 N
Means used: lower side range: 1.36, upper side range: 1.71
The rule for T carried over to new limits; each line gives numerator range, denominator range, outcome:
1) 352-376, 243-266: 1.08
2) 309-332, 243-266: 1.11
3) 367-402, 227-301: 1.27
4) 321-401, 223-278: 1.10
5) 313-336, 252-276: 1.11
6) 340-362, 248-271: 0.83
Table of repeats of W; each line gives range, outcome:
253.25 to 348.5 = 1.35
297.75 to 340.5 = 1.4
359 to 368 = 1.46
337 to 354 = 1.08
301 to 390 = 1.42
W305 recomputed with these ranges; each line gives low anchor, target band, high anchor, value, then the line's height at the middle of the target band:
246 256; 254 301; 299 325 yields 0.5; 1.36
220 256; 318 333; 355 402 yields 0.6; 1.51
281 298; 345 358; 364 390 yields 4.9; 1.6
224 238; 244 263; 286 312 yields 1.0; 1.38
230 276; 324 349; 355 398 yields 3.7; 1.51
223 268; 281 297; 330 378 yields -1.2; 1.33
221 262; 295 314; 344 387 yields 0.3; 1.37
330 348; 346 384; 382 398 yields 2.3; 1.48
